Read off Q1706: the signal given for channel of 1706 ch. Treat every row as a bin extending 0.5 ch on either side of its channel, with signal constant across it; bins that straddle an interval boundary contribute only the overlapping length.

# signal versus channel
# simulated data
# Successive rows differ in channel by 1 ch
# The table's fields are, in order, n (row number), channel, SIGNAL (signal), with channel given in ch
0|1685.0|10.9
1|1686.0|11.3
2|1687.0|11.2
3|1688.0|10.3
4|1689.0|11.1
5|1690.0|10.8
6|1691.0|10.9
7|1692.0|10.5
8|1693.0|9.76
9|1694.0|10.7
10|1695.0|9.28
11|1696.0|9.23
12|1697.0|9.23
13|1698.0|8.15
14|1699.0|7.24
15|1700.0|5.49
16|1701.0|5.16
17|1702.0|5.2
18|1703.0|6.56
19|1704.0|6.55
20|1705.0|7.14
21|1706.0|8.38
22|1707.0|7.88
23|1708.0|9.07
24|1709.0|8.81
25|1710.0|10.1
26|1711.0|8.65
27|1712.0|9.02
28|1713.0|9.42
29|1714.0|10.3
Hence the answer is 8.38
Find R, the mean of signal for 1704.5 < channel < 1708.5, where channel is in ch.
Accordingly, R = 8.12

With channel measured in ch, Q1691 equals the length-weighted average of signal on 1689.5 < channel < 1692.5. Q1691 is 10.7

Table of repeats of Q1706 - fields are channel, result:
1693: 9.76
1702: 5.2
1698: 8.15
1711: 8.65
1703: 6.56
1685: 10.9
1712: 9.02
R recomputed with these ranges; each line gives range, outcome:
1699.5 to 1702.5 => 5.28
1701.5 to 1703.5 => 5.88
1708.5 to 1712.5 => 9.14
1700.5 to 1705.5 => 6.12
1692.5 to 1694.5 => 10.2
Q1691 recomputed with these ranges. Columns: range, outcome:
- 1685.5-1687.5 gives 11.2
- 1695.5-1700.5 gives 7.87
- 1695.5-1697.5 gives 9.23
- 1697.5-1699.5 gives 7.7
